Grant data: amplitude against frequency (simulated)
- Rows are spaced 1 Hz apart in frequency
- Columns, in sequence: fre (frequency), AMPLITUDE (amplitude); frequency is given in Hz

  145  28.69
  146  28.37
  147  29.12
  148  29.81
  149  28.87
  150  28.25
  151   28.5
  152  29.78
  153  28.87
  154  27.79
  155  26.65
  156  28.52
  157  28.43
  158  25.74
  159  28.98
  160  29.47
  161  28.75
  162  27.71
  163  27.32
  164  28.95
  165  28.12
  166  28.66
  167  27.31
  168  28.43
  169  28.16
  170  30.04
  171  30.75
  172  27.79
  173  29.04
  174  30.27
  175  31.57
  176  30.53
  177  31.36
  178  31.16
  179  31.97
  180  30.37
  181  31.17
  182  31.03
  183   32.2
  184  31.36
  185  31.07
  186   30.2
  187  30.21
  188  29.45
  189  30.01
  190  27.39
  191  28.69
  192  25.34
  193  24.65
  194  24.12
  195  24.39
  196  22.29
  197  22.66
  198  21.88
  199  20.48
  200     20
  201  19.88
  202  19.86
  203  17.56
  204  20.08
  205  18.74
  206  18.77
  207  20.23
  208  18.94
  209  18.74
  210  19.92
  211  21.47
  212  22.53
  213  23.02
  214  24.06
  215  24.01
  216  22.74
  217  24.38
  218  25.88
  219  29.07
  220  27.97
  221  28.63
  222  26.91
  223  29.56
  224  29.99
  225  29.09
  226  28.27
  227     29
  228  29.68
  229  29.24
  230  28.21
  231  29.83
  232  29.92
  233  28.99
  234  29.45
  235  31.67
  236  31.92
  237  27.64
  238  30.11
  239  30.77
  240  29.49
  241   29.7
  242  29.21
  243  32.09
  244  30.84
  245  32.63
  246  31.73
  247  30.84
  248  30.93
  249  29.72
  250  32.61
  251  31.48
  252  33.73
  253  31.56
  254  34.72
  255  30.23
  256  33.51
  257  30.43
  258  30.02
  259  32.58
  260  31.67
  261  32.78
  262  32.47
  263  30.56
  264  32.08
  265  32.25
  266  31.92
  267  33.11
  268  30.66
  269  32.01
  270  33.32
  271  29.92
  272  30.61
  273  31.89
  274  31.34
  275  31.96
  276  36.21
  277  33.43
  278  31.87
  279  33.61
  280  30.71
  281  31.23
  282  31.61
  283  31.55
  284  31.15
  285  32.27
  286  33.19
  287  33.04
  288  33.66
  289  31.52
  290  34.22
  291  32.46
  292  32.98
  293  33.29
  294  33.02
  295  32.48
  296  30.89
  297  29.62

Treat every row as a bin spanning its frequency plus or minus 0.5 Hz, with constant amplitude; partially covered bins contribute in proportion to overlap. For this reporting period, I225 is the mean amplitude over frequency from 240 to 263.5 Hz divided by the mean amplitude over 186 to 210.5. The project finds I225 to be 1.38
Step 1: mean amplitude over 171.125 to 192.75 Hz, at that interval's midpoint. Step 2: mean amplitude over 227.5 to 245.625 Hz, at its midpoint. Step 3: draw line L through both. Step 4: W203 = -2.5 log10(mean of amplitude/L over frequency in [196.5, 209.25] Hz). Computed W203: 0.45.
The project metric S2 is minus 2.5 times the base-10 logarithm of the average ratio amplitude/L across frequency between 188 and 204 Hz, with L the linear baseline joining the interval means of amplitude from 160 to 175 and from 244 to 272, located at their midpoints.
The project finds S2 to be 0.26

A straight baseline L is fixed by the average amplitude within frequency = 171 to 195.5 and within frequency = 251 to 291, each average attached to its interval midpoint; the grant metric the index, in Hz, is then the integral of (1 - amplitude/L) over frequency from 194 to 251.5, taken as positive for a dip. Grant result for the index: 8.3 Hz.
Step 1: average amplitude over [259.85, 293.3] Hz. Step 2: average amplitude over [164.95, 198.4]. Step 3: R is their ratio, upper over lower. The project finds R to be 1.13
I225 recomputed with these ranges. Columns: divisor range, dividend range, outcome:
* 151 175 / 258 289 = 1.12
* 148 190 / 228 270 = 1.06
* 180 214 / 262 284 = 1.32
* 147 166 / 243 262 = 1.12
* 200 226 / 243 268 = 1.37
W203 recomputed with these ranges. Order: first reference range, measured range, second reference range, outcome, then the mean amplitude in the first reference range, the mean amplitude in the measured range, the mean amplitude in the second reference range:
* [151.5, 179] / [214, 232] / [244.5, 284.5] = 0.109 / 29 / 27.7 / 31.9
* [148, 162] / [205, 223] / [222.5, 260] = 0.266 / 28.4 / 23.4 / 30.6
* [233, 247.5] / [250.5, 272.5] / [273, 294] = -0.013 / 30.5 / 31.9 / 32.6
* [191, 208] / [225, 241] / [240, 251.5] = -0.047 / 21.5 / 29.6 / 31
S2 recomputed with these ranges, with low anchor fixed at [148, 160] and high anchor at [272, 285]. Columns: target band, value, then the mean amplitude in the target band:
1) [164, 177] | -0.02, 29.3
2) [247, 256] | -0.02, 31.9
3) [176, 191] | -0.05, 30.6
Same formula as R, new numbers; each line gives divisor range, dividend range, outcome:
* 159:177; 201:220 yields 0.75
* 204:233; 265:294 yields 1.28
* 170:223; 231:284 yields 1.22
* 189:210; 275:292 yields 1.49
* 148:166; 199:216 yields 0.73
